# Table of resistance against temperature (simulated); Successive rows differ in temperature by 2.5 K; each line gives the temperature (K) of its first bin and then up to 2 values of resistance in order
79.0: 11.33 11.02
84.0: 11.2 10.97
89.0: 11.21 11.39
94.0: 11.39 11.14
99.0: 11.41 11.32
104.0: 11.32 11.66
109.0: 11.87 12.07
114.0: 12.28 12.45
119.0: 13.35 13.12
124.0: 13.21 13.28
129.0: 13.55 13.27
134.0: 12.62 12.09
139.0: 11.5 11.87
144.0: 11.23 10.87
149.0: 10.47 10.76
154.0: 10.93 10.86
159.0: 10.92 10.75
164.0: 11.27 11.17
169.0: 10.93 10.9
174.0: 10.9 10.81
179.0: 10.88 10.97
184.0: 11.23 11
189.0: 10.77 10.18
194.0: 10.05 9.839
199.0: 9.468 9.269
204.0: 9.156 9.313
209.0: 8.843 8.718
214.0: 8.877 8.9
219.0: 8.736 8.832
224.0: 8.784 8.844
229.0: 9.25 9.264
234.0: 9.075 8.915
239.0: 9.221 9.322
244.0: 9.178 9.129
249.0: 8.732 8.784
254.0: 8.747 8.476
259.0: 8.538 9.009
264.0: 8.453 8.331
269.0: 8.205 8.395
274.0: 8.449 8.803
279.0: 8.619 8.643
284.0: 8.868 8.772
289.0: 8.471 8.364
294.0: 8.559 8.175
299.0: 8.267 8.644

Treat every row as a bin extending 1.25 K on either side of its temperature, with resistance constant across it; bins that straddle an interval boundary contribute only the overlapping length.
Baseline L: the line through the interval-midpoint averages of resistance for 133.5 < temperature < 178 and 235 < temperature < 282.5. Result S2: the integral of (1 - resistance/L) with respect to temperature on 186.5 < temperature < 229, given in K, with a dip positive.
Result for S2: 2.5 K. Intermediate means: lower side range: 11.1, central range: 9.34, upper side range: 8.74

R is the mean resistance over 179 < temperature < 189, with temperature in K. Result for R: 11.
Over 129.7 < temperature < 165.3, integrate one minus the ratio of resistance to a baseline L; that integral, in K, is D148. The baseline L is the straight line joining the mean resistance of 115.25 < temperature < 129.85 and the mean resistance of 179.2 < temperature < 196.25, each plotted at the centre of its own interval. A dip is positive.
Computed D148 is 2.3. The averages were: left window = 13.1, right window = 10.7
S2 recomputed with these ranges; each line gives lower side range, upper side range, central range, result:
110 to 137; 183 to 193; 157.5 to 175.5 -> 0.8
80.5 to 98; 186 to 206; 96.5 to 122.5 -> -2.6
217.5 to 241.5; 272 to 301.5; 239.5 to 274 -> 0.3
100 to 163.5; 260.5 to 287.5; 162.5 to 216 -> 1.9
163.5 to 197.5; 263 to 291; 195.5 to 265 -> 4.5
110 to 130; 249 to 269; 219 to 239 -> 1.1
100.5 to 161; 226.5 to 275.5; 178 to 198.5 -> -0.2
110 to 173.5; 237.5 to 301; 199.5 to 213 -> 1.5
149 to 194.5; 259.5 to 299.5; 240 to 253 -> 0.3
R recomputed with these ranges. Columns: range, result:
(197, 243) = 9.06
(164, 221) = 10.1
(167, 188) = 11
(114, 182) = 11.7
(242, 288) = 8.68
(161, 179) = 11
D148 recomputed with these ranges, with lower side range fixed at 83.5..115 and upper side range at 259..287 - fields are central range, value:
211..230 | 1.2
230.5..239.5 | 0.1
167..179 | -0.8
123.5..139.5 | -2.8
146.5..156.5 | -0.1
